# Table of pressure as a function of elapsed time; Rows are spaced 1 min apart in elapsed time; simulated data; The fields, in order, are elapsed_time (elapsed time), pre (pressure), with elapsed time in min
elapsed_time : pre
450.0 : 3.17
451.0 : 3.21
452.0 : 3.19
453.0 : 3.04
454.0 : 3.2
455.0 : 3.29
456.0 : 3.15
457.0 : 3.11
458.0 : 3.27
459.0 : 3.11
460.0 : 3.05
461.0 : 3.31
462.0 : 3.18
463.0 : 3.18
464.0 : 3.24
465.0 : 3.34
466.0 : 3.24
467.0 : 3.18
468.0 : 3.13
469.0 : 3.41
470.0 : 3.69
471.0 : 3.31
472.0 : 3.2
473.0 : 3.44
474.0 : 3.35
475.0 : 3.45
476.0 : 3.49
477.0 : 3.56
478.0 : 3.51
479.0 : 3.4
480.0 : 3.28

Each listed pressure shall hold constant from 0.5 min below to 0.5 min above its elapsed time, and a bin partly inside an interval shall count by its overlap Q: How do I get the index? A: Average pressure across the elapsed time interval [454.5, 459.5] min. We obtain 3.19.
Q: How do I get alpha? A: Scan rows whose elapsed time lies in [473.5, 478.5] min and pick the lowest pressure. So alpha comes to 3.35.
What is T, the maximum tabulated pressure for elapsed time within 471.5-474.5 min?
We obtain 3.44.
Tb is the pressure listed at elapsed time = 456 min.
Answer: 3.15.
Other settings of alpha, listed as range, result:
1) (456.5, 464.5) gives 3.05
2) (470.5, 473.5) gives 3.2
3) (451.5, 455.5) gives 3.04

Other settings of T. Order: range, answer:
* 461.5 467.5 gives 3.34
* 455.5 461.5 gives 3.31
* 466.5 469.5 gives 3.41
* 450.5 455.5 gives 3.29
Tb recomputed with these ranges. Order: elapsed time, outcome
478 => 3.51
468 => 3.13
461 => 3.31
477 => 3.56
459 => 3.11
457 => 3.11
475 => 3.45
